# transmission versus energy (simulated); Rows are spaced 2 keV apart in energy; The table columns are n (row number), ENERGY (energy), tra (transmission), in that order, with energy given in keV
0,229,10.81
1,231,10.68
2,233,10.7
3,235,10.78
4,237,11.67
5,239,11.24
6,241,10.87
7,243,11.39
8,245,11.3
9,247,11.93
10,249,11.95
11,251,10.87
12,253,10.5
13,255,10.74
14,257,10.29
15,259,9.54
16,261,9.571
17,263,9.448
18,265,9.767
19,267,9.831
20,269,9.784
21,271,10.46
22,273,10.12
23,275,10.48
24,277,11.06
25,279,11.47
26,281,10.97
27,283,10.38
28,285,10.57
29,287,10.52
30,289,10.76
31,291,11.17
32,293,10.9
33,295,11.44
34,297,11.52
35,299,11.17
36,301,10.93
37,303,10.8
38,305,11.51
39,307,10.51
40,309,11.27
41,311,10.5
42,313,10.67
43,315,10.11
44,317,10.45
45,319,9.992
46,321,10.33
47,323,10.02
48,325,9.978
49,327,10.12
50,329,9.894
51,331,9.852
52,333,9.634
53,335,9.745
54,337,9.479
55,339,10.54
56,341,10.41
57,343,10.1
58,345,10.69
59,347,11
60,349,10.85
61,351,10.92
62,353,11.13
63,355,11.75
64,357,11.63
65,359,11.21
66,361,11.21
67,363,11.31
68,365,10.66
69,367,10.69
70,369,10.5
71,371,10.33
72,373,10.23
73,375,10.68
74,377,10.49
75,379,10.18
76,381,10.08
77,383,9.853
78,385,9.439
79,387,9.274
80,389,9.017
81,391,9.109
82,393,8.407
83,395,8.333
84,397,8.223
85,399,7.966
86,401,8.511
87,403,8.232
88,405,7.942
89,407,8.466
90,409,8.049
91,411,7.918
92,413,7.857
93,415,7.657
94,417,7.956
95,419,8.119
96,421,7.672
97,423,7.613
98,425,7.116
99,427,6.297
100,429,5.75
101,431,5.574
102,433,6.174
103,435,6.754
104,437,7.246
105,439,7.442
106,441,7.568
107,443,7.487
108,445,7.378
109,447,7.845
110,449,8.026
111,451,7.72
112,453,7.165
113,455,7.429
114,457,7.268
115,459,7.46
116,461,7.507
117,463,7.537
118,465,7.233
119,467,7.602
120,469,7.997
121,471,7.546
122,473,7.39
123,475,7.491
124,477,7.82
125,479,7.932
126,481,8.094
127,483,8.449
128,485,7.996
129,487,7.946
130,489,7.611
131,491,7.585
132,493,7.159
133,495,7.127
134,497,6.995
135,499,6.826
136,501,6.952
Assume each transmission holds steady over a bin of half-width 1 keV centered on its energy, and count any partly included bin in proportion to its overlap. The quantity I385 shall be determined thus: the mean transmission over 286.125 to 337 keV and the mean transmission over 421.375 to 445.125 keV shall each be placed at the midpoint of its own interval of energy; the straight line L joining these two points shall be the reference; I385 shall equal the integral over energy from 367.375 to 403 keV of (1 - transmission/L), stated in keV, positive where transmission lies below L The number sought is -4.7 keV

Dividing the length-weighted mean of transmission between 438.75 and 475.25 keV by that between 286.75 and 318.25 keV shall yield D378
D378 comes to 0.69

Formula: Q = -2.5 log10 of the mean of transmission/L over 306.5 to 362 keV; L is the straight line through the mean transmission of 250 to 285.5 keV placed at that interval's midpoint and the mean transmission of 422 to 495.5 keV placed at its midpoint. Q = -0.133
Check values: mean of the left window 10.3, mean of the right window 7.39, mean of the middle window 10.5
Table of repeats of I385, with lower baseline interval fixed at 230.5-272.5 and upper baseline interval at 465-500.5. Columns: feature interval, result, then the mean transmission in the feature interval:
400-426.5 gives 1.9 keV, 7.9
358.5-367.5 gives -1.8 keV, 11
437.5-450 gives 0.8 keV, 7.61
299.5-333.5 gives -2.2 keV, 10.4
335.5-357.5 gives -3.2 keV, 10.7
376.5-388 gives -1.2 keV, 9.86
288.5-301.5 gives -1.4 keV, 11.1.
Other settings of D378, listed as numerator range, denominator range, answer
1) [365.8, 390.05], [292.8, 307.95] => 0.91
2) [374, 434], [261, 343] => 0.79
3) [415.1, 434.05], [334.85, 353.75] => 0.66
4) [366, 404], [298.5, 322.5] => 0.89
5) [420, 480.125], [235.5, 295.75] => 0.68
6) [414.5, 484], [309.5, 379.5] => 0.71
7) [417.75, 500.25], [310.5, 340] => 0.73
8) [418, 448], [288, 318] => 0.65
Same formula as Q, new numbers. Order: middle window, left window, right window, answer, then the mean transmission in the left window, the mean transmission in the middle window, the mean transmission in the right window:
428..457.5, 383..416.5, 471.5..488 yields 0.14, 8.44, 7.12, 7.88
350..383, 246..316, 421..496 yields -0.18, 10.7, 10.8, 7.39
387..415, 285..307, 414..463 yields -0.01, 11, 8.32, 7.26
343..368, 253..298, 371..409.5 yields -0.16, 10.5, 11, 9.12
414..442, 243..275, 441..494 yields 0.16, 10.4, 7.07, 7.64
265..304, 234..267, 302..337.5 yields -0.02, 10.7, 10.7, 10.3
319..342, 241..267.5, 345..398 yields 0.04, 10.6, 10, 10.3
